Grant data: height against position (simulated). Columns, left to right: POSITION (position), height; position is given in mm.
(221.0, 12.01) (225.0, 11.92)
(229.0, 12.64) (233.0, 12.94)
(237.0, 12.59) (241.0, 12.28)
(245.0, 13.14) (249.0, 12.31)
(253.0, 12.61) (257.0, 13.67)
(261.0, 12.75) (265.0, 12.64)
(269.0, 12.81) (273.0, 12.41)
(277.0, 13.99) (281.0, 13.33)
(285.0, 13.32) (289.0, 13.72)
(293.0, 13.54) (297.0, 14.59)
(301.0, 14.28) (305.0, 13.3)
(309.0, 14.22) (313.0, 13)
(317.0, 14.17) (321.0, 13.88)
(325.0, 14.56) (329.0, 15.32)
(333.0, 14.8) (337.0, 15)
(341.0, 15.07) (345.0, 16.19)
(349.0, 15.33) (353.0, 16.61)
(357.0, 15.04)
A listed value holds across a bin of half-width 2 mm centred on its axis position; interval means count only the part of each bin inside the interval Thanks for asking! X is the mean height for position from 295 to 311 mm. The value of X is 14.1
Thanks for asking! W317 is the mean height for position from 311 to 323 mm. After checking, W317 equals 13.7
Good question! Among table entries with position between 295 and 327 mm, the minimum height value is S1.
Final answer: 13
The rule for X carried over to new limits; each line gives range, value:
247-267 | 12.8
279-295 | 13.5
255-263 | 13.2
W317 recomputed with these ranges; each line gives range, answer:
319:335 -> 14.6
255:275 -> 12.9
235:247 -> 12.7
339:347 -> 15.6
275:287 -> 13.5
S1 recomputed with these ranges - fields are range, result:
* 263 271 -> 12.64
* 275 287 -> 13.32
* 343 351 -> 15.33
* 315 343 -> 13.88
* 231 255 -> 12.28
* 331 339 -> 14.8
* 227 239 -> 12.59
